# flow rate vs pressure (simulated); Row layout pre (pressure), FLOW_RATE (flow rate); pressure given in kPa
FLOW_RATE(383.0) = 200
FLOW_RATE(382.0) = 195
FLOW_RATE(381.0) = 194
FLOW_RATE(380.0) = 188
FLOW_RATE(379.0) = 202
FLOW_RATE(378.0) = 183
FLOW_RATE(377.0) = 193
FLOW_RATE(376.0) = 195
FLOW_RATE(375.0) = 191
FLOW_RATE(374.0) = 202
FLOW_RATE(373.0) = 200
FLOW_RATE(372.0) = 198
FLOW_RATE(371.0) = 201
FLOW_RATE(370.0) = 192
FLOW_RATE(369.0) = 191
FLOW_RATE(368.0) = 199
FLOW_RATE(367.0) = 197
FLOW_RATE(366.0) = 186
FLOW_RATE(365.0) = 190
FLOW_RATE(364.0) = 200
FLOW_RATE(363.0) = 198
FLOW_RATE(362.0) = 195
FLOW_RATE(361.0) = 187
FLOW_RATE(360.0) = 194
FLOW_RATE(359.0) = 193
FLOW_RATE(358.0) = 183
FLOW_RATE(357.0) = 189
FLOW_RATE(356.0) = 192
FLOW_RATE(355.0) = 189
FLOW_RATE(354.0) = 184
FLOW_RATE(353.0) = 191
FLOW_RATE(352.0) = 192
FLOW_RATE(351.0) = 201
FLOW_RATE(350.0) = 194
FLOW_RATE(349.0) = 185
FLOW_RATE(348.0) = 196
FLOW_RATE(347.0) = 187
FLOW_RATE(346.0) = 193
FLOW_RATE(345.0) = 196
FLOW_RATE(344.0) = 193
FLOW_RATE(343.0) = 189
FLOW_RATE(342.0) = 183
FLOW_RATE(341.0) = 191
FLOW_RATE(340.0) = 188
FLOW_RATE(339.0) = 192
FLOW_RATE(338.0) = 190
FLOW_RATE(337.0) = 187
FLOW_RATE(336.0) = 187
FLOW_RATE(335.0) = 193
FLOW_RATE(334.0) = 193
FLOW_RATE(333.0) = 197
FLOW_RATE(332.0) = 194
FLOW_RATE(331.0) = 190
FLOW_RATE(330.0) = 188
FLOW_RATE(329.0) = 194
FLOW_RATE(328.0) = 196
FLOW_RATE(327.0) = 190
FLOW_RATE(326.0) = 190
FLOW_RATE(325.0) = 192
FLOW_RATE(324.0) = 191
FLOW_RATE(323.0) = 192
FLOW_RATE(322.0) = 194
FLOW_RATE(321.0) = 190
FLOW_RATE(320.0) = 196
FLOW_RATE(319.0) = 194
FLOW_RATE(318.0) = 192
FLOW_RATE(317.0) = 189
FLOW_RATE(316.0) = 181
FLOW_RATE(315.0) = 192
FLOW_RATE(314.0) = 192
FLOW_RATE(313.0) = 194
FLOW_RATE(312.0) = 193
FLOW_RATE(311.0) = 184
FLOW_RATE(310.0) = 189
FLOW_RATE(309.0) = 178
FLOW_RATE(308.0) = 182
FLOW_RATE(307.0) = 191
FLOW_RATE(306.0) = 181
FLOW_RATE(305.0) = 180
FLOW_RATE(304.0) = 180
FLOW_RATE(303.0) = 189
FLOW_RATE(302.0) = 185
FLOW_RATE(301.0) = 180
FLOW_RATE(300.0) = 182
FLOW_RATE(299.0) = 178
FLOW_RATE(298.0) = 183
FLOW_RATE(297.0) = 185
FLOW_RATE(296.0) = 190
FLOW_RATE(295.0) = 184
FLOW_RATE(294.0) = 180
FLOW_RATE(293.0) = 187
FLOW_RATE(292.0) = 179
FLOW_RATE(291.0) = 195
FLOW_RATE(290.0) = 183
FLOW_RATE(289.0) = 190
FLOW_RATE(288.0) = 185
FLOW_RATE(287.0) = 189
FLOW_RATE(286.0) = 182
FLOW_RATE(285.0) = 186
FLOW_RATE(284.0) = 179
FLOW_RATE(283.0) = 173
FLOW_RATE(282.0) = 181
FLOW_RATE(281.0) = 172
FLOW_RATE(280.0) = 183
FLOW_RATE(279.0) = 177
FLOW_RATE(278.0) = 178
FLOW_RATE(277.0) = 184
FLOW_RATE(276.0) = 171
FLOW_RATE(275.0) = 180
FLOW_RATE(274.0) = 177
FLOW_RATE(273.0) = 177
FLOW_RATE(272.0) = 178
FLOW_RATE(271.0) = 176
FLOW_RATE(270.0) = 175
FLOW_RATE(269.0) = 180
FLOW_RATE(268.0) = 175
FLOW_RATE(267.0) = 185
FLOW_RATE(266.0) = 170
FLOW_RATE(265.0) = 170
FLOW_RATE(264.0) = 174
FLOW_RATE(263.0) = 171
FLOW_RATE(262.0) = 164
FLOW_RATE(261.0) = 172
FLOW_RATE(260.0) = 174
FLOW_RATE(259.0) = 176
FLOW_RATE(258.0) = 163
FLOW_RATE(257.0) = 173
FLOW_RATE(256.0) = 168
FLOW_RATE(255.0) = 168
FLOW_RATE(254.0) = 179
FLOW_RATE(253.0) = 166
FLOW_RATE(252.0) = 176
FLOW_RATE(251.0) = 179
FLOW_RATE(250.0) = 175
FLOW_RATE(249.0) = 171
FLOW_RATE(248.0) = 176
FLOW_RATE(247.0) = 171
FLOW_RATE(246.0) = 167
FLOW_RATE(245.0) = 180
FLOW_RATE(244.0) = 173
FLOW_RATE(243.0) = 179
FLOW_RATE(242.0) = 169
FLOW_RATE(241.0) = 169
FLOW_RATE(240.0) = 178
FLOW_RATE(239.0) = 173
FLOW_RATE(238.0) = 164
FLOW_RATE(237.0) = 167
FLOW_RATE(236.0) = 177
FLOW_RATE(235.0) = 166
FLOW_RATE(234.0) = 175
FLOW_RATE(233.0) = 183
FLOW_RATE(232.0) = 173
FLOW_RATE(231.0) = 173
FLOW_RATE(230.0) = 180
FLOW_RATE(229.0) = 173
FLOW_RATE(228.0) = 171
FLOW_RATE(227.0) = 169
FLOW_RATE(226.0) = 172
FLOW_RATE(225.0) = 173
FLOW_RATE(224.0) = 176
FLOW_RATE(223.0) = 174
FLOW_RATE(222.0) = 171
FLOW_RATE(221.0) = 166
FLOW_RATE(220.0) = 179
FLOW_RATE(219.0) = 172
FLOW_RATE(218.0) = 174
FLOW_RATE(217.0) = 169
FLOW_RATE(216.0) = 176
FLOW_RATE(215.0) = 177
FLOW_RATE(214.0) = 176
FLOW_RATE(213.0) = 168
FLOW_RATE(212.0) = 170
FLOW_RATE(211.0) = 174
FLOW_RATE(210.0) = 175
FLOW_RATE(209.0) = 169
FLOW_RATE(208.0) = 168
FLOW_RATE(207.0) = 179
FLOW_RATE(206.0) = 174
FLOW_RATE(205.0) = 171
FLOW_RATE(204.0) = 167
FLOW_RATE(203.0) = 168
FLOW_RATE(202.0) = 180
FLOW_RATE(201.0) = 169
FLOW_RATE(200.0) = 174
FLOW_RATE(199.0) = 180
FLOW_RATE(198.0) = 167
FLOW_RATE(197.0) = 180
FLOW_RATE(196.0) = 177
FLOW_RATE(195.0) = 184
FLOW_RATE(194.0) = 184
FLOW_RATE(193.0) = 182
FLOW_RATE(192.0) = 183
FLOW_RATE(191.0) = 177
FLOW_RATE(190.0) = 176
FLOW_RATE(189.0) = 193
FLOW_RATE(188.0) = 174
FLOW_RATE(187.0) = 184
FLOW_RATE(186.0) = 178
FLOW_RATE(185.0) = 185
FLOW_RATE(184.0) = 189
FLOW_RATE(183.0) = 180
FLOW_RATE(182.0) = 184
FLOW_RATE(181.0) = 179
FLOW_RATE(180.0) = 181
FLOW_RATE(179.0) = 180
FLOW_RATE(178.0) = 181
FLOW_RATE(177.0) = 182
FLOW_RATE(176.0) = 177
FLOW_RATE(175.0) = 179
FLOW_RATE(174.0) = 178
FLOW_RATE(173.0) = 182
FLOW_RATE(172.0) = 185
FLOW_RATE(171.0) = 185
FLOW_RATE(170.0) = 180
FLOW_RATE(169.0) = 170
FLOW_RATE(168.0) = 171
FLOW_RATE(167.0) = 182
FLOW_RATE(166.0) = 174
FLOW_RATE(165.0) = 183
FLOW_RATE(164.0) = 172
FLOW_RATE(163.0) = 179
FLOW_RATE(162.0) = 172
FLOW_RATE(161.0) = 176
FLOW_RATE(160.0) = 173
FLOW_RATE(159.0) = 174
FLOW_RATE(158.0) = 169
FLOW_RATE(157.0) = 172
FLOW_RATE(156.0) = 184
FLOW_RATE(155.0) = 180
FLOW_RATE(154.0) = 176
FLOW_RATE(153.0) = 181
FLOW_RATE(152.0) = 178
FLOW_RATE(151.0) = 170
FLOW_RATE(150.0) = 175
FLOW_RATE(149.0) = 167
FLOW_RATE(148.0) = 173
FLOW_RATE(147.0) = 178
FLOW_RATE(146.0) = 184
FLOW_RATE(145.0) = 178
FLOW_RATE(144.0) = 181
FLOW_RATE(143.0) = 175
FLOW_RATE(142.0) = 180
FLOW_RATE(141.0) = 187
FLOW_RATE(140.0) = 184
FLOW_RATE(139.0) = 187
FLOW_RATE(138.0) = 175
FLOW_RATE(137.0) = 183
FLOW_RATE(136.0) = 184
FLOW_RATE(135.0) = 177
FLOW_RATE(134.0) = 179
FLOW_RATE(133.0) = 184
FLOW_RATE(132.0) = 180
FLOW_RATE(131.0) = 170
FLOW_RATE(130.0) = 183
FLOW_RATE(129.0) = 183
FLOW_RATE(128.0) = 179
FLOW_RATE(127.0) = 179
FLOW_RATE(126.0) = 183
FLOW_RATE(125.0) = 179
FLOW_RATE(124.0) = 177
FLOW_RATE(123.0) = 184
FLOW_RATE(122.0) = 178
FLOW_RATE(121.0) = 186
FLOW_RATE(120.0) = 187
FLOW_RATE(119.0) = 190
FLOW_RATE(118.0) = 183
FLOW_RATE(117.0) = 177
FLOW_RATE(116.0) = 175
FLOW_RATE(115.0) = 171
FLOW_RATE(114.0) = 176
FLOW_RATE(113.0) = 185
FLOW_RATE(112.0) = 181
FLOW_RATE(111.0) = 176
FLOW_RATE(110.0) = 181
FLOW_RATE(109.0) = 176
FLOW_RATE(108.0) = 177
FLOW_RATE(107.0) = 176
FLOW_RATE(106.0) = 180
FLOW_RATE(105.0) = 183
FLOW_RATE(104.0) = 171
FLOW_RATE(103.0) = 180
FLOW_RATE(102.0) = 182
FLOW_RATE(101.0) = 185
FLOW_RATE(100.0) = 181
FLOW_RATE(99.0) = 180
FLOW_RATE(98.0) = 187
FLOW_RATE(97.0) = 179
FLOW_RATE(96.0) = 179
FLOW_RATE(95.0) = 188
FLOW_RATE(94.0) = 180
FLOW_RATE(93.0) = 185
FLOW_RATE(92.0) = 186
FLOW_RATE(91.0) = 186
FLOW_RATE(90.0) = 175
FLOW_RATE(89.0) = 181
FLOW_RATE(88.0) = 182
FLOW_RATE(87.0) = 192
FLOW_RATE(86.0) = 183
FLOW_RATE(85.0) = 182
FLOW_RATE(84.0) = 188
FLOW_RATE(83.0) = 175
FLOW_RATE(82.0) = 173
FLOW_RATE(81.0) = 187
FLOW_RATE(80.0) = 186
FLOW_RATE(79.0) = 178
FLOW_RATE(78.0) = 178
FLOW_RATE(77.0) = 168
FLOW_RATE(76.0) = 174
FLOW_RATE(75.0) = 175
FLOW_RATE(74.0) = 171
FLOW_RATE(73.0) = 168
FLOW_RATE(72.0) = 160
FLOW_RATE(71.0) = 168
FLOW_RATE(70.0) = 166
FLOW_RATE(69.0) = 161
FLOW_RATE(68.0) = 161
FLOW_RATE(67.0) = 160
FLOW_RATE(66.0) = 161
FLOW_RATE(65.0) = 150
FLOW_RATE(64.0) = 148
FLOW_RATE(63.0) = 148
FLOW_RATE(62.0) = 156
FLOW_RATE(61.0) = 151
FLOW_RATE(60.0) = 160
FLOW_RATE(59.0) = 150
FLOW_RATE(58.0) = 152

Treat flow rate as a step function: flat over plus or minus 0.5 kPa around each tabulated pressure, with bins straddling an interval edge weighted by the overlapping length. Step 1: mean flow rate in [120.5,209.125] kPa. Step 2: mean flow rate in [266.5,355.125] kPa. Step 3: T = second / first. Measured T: 1.0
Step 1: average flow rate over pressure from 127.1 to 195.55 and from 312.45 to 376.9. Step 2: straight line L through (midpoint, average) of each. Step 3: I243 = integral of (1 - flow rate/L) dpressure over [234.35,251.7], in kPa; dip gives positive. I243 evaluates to 1.2 kPa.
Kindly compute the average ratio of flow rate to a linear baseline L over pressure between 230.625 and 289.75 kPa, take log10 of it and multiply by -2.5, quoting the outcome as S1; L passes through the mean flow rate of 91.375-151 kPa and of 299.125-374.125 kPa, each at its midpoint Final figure 0.07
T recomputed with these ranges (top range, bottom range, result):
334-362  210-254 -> 1.10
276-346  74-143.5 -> 1.04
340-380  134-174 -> 1.08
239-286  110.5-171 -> 0.98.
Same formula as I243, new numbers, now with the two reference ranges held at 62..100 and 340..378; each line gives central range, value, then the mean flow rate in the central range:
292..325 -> 0.42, 187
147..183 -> 0.48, 177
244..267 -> 1.66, 172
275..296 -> 0.63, 182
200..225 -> 1.40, 173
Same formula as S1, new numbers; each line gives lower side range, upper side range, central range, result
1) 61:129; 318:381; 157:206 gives 0.02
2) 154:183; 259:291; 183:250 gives 0.02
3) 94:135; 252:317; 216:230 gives 0.05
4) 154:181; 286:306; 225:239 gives 0.05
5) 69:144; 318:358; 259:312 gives 0.05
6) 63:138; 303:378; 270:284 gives 0.06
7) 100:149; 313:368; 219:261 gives 0.08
